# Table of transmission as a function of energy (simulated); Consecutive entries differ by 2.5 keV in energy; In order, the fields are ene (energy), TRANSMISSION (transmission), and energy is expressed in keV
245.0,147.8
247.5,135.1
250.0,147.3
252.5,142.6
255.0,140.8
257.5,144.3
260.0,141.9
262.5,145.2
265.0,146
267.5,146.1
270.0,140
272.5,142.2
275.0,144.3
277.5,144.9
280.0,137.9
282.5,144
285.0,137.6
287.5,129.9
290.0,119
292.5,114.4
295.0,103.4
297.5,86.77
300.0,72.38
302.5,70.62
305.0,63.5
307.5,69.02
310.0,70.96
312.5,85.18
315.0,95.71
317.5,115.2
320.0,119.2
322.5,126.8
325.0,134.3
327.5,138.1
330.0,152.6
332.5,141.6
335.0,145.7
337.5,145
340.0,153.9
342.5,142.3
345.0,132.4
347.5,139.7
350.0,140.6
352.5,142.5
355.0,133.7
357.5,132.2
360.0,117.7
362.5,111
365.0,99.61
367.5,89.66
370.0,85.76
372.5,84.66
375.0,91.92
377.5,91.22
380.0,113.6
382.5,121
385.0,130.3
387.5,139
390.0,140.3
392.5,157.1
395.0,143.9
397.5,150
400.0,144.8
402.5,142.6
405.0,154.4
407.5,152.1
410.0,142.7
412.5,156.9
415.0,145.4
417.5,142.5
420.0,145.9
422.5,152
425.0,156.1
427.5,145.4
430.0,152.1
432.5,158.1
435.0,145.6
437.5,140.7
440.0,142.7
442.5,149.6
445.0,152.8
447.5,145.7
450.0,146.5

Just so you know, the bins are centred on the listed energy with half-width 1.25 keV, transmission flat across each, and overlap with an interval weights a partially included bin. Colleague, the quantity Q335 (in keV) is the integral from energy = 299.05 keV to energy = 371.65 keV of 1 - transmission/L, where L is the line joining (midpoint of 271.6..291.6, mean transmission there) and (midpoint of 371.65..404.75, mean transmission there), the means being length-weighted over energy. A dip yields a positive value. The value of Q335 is 8.94 keV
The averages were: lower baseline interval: 137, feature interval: 116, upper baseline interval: 128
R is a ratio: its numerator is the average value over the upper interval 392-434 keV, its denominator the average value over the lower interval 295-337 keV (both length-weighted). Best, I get 1.41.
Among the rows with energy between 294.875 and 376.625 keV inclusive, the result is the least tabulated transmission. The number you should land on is 63.5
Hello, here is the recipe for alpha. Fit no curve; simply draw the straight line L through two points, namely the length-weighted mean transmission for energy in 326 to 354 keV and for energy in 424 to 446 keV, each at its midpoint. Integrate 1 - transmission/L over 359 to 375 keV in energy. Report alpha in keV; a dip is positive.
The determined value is 5.2 keV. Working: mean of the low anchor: 143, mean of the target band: 97.3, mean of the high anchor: 149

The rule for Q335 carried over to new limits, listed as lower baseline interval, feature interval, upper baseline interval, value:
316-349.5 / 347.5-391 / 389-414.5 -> 8.2 keV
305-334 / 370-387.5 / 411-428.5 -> 3.6 keV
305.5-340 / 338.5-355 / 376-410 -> -2.2 keV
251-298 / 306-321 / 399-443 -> 5.1 keV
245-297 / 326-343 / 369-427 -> -1.2 keV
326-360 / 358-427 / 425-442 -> 7.2 keV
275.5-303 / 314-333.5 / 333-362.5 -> 0.2 keV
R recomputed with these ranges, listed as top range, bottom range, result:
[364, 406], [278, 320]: 1.20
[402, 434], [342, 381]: 1.30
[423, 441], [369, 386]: 1.45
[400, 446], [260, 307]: 1.23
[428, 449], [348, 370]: 1.24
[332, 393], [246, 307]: 0.99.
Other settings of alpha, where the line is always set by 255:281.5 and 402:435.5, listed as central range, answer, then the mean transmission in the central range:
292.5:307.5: 6.6 keV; 81.4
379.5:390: 1.4 keV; 129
